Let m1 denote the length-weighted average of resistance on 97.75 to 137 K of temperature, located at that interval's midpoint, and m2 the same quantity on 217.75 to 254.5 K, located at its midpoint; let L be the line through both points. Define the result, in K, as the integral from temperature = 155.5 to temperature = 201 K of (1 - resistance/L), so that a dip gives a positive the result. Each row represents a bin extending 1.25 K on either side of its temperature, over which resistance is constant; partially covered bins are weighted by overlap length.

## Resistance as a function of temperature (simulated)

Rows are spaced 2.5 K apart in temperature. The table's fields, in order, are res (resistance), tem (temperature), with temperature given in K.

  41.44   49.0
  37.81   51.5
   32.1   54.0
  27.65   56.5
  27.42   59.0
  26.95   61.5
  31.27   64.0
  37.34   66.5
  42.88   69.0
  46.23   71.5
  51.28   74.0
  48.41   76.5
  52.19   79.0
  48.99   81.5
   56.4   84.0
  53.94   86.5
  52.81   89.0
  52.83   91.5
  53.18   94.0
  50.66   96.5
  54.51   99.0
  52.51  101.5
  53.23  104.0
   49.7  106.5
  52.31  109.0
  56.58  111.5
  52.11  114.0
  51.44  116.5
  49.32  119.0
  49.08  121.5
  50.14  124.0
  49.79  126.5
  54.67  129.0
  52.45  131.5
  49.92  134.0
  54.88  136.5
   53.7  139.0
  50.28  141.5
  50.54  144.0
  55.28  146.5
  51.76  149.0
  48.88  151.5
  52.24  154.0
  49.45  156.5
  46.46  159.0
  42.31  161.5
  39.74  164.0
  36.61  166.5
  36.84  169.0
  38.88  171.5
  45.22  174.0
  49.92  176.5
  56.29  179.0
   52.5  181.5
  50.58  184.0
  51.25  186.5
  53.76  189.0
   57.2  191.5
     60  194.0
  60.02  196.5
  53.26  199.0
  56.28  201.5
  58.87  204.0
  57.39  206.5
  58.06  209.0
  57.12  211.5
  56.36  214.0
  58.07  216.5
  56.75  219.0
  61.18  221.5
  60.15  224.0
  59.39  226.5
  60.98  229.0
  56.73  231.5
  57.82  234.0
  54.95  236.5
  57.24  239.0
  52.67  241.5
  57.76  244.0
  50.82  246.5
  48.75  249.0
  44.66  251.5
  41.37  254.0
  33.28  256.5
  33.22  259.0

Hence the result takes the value 3.87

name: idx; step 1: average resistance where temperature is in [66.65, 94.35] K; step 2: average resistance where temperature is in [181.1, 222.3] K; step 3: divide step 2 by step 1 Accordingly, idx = 1.1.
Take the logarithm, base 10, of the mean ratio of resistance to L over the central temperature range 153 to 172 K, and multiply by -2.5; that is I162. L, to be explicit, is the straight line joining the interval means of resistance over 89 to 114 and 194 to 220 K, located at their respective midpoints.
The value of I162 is 0.28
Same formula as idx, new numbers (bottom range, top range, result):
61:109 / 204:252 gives 1.16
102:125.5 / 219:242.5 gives 1.12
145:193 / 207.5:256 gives 1.14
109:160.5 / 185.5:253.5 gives 1.09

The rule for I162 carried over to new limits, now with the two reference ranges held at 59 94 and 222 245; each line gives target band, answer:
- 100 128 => -0.063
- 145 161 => 0.027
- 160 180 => 0.223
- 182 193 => 0.018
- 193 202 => -0.048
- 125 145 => -0.038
